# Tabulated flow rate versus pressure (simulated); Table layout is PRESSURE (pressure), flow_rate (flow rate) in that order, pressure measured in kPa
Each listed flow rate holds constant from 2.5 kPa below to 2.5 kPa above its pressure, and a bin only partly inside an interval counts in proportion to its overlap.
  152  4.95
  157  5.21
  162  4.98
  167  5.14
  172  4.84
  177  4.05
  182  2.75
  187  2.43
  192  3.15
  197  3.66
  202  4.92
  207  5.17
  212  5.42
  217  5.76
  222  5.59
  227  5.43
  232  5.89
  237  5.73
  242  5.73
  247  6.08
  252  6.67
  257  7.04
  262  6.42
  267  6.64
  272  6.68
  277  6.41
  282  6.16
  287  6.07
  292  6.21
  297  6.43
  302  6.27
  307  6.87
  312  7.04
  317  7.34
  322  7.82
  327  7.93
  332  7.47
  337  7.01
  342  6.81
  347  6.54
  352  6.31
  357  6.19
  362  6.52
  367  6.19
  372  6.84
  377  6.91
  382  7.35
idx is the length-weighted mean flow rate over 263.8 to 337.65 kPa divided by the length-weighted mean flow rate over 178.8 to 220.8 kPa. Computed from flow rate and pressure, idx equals 1.62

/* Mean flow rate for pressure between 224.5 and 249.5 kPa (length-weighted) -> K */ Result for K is 5.77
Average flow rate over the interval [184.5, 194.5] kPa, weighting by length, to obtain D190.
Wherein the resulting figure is 2.79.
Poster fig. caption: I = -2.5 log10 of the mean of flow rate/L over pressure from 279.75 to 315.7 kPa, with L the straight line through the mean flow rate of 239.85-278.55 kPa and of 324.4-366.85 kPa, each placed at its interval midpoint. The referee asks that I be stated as 0.03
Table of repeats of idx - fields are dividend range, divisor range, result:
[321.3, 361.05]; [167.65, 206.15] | 1.82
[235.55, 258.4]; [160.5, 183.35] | 1.42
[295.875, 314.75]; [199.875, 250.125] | 1.19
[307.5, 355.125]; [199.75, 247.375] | 1.28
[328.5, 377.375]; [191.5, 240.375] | 1.30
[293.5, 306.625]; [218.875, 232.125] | 1.15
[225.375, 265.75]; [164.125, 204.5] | 1.59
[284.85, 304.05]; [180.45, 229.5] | 1.40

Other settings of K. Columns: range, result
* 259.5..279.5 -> 6.54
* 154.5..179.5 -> 4.84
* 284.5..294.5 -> 6.14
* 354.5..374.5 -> 6.43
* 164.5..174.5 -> 4.99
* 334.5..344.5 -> 6.91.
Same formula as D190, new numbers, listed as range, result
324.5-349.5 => 7.15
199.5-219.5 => 5.32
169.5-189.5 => 3.52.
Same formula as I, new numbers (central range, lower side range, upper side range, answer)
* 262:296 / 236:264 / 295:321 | 0.03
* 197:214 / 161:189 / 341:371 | -0.12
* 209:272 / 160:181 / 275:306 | -0.09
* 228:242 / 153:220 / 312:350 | -0.07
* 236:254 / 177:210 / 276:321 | -0.18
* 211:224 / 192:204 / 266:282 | -0.20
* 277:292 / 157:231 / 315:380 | -0.04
